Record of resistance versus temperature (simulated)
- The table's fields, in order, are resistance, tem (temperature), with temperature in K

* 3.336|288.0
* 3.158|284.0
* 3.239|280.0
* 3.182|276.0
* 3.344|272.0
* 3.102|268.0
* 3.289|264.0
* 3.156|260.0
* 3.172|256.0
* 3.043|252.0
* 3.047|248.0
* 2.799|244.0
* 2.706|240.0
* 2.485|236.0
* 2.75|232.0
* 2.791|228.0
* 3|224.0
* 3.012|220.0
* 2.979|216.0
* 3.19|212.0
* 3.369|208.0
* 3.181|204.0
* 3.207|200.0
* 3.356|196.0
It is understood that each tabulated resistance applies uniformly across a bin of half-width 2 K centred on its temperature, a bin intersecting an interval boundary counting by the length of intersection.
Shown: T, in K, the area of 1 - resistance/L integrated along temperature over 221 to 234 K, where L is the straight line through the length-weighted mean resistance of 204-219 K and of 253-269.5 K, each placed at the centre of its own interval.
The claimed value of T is 1.3 K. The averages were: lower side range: 3.17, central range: 2.86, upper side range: 3.17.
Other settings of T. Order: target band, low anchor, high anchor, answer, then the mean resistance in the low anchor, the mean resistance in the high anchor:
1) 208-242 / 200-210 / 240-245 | 1.20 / 3.26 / 2.76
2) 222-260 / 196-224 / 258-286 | 3.63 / 3.16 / 3.21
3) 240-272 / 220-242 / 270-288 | -0.65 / 2.77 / 3.24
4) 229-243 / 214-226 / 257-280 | 1.83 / 3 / 3.21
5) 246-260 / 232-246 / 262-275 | -0.72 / 2.68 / 3.24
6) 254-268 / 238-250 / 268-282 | -0.59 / 2.85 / 3.23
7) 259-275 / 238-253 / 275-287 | -0.75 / 2.89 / 3.21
